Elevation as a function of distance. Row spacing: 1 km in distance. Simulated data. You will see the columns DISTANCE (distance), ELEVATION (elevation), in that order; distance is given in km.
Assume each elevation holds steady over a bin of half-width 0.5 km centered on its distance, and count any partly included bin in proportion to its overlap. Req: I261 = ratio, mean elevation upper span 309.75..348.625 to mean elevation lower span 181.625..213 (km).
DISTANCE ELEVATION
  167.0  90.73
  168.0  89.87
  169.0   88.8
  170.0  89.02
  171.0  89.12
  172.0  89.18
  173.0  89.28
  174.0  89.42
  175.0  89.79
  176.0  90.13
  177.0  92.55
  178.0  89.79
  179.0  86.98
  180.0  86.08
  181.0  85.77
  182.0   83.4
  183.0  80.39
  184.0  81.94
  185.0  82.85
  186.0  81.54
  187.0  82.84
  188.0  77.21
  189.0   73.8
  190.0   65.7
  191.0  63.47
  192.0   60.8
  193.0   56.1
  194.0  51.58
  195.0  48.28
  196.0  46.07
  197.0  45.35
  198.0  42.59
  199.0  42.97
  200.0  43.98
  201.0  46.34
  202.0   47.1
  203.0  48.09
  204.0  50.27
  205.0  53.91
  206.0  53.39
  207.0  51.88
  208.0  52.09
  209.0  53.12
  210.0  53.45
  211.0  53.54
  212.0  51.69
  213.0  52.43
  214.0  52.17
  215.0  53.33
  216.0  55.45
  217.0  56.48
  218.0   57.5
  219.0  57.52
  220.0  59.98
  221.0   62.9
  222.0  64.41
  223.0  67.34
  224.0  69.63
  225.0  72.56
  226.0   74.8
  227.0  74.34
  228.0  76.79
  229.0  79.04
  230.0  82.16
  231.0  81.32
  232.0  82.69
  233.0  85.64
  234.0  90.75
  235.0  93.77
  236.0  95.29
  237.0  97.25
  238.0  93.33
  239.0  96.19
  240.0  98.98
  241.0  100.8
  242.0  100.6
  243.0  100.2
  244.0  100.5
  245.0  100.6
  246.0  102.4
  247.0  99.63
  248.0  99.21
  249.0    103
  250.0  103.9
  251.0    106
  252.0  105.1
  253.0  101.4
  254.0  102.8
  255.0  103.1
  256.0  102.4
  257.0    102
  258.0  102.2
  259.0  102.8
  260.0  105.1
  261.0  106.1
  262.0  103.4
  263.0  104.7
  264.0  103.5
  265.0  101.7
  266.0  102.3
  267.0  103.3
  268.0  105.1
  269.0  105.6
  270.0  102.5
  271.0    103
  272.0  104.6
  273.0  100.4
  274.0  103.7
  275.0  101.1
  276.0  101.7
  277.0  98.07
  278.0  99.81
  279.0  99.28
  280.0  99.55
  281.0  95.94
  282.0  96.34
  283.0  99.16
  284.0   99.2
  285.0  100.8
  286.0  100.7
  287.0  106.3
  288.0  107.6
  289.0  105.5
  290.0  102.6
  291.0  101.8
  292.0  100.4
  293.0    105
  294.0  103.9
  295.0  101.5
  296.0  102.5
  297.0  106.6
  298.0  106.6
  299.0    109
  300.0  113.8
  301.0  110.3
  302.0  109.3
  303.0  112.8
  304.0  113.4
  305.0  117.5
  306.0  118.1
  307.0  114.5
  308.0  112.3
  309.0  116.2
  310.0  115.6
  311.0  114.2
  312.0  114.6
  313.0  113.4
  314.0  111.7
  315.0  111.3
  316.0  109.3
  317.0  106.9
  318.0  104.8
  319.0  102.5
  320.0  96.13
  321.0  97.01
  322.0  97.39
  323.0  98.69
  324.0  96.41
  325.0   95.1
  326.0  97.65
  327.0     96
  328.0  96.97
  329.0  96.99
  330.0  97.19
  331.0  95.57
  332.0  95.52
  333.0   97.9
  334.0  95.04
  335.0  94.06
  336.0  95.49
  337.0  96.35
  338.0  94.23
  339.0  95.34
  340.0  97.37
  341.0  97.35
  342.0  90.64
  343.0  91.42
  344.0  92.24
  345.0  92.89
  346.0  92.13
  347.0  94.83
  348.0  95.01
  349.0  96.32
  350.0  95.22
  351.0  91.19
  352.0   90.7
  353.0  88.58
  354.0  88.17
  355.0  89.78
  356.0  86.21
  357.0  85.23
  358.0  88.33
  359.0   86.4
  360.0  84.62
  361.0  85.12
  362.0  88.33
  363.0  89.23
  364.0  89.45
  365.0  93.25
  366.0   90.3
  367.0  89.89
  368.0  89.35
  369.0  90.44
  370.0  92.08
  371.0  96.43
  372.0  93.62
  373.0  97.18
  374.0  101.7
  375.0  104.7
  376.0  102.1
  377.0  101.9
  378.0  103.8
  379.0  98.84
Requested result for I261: 1.7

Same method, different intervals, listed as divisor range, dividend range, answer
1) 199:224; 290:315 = 2.03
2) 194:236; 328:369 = 1.51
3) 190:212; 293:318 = 2.17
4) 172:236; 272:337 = 1.54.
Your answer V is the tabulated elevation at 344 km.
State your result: 92.24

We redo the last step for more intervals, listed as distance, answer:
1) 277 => 98.07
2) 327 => 96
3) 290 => 102.6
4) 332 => 95.52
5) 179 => 86.98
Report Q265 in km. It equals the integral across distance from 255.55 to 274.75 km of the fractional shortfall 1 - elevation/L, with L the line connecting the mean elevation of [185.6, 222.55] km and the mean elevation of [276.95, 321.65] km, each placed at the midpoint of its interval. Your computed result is -3.31 km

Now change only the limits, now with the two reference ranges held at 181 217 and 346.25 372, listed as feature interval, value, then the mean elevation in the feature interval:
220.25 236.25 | -3.3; 77.8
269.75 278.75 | -3.4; 102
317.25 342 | -3.7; 96.9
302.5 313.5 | -4.8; 115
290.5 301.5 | -3.9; 106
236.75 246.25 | -4.5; 99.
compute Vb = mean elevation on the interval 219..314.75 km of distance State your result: 99.3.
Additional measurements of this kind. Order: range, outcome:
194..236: 61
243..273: 103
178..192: 79.1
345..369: 90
